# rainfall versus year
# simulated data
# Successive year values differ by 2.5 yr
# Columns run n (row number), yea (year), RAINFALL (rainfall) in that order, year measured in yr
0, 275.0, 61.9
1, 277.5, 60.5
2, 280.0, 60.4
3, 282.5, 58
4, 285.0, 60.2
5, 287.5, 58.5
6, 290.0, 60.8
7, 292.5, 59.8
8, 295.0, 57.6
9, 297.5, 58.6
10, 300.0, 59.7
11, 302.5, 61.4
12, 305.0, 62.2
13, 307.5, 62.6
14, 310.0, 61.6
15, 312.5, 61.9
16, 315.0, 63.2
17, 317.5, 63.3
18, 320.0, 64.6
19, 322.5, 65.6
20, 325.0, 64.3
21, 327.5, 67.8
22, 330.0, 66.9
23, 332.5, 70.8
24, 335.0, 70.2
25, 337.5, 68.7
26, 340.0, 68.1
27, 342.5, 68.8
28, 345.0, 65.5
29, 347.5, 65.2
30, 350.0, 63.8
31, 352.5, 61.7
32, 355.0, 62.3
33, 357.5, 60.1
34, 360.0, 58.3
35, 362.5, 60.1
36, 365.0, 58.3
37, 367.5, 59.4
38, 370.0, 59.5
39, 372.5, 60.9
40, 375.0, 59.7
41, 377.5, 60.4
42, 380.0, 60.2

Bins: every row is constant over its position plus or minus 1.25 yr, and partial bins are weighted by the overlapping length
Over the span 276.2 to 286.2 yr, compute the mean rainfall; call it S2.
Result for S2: 59.8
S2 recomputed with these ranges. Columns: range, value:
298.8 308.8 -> 61.5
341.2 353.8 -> 65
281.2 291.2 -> 59.4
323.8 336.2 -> 68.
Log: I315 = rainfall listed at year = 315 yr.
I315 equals 63.2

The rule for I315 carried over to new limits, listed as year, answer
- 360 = 58.3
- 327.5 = 67.8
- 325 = 64.3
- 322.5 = 65.6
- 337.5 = 68.7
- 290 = 60.8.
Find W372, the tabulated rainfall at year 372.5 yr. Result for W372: 60.9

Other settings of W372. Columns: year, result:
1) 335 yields 70.2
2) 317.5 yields 63.3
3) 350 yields 63.8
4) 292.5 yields 59.8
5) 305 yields 62.2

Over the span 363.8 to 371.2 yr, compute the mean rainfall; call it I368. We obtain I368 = 59.1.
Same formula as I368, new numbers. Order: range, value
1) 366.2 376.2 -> 59.9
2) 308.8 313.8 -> 61.8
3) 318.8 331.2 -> 65.8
